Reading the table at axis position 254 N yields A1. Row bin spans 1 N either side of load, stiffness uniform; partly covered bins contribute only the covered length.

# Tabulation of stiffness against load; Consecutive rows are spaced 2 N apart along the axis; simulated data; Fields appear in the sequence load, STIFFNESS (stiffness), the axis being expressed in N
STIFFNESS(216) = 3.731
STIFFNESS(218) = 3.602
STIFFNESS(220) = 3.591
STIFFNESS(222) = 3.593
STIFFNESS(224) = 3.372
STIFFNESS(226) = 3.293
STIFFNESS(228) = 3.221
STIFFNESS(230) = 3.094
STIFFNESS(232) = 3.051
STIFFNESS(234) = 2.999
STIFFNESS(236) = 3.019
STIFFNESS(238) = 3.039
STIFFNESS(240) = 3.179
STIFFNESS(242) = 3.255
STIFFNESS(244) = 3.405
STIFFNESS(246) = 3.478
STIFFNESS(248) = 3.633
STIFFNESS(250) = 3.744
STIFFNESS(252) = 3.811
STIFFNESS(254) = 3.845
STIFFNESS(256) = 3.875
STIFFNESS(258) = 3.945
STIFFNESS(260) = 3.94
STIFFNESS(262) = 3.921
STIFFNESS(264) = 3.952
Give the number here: 3.845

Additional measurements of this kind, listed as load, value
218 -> 3.602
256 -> 3.875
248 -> 3.633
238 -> 3.039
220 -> 3.591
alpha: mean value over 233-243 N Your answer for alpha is 3.1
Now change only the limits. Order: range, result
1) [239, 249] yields 3.39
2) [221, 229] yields 3.37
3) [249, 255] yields 3.8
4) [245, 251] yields 3.62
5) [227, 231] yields 3.16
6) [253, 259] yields 3.89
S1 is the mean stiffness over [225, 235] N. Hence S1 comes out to 3.13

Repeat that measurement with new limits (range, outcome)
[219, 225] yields 3.52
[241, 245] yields 3.33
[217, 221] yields 3.6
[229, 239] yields 3.04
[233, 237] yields 3.01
